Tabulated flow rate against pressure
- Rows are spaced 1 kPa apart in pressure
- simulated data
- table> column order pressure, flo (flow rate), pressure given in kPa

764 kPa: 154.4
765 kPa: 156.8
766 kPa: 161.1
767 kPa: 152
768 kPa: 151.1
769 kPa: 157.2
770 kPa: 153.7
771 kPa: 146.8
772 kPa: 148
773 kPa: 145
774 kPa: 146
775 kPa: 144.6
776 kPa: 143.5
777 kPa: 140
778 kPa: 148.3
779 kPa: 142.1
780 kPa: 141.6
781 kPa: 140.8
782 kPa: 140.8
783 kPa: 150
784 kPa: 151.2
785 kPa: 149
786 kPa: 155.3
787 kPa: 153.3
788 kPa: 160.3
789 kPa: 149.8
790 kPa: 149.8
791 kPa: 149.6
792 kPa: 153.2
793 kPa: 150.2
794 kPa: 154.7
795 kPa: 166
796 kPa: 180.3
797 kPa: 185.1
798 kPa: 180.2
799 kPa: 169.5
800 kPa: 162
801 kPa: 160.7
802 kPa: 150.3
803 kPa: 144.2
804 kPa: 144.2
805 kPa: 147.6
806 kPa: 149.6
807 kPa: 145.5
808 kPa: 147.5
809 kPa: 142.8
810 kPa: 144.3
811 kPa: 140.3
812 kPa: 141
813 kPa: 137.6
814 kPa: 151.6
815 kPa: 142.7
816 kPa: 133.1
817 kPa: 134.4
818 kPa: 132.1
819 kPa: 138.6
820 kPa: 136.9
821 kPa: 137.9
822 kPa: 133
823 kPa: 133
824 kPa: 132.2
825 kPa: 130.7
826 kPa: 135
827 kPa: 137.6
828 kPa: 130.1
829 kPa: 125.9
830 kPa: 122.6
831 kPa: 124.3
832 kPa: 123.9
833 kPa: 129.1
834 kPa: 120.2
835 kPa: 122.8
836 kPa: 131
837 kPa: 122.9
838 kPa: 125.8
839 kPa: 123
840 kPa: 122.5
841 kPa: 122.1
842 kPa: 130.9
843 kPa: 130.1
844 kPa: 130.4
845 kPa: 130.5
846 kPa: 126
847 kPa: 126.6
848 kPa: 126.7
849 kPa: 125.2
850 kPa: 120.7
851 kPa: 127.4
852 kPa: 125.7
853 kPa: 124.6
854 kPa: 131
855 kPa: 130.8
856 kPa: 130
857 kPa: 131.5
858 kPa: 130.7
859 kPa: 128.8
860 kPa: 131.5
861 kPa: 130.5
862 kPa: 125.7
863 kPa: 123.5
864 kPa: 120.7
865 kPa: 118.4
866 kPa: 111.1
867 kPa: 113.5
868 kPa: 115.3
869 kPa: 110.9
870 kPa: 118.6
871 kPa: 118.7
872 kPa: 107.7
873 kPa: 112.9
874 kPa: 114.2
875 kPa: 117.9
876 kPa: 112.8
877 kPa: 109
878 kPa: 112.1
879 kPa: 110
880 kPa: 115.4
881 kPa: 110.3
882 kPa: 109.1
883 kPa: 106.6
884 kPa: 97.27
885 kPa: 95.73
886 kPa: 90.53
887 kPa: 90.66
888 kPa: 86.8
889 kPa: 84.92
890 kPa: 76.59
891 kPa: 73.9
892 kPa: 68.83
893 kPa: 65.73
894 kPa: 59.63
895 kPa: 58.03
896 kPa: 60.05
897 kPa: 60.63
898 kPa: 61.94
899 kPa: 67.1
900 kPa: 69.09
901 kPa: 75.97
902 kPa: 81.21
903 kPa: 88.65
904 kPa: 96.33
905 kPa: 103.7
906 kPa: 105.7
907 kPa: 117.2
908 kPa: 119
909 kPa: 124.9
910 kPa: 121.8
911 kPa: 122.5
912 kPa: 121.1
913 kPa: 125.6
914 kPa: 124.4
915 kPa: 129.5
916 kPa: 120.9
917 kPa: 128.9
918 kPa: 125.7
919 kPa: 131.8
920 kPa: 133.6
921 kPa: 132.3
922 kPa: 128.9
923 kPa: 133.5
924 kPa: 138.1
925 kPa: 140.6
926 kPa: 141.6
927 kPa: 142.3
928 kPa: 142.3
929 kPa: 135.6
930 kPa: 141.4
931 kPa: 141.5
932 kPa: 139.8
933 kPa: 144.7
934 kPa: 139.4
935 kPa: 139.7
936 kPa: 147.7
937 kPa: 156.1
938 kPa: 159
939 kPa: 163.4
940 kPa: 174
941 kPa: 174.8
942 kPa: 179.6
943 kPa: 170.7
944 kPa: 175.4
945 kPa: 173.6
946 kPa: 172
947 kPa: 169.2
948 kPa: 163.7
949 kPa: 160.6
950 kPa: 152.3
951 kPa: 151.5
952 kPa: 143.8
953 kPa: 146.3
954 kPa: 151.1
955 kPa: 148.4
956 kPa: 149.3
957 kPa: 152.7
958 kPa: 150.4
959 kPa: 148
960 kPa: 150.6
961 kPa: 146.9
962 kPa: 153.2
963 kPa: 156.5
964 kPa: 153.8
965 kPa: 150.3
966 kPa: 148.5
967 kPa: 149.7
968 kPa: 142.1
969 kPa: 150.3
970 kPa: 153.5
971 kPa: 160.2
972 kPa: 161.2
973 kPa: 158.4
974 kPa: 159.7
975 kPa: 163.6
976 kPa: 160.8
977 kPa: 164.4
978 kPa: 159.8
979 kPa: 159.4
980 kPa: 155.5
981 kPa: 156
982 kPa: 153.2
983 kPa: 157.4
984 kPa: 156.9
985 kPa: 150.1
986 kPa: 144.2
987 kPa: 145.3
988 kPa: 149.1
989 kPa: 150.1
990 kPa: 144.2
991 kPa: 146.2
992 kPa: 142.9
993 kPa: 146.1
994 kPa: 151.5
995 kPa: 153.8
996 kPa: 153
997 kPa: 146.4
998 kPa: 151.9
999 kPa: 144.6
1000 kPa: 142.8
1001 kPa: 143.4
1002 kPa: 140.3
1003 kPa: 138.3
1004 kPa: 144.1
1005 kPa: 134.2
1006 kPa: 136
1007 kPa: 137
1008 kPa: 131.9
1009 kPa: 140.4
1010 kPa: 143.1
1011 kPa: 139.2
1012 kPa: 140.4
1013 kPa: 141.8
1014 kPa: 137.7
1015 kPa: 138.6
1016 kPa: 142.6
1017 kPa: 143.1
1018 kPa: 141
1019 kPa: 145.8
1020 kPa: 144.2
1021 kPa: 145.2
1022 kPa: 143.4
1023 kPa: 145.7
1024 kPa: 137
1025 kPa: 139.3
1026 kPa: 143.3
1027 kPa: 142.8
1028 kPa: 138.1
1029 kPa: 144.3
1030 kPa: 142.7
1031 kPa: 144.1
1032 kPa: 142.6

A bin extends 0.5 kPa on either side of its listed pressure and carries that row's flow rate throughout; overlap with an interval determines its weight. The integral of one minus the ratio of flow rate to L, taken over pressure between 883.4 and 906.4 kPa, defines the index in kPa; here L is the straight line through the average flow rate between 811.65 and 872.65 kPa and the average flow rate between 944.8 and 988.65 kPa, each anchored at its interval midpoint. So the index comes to 9.91 kPa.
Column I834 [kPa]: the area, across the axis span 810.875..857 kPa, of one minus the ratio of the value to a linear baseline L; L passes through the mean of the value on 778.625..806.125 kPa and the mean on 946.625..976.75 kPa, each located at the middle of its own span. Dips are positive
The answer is 7.3 kPa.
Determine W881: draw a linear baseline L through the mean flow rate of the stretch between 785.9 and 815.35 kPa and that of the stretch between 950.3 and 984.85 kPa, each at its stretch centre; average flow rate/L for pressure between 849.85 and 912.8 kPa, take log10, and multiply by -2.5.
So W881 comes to 0.42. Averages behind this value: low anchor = 154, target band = 105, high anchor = 154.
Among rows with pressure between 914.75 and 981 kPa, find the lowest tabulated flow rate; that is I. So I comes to 120.9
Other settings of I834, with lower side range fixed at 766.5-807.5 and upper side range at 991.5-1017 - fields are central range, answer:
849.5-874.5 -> 4.5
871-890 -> 5.6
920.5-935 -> 0.7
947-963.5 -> -0.8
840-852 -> 1.8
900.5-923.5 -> 4.6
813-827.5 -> 1.4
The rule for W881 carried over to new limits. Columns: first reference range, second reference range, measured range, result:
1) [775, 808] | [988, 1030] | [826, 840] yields 0.196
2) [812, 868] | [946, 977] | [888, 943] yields 0.229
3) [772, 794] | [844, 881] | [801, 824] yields -0.026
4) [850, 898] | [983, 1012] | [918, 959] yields -0.189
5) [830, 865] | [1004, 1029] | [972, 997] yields -0.115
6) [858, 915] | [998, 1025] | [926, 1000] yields -0.216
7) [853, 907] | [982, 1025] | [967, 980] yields -0.176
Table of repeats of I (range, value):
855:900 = 58.03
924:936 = 135.6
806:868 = 111.1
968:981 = 142.1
